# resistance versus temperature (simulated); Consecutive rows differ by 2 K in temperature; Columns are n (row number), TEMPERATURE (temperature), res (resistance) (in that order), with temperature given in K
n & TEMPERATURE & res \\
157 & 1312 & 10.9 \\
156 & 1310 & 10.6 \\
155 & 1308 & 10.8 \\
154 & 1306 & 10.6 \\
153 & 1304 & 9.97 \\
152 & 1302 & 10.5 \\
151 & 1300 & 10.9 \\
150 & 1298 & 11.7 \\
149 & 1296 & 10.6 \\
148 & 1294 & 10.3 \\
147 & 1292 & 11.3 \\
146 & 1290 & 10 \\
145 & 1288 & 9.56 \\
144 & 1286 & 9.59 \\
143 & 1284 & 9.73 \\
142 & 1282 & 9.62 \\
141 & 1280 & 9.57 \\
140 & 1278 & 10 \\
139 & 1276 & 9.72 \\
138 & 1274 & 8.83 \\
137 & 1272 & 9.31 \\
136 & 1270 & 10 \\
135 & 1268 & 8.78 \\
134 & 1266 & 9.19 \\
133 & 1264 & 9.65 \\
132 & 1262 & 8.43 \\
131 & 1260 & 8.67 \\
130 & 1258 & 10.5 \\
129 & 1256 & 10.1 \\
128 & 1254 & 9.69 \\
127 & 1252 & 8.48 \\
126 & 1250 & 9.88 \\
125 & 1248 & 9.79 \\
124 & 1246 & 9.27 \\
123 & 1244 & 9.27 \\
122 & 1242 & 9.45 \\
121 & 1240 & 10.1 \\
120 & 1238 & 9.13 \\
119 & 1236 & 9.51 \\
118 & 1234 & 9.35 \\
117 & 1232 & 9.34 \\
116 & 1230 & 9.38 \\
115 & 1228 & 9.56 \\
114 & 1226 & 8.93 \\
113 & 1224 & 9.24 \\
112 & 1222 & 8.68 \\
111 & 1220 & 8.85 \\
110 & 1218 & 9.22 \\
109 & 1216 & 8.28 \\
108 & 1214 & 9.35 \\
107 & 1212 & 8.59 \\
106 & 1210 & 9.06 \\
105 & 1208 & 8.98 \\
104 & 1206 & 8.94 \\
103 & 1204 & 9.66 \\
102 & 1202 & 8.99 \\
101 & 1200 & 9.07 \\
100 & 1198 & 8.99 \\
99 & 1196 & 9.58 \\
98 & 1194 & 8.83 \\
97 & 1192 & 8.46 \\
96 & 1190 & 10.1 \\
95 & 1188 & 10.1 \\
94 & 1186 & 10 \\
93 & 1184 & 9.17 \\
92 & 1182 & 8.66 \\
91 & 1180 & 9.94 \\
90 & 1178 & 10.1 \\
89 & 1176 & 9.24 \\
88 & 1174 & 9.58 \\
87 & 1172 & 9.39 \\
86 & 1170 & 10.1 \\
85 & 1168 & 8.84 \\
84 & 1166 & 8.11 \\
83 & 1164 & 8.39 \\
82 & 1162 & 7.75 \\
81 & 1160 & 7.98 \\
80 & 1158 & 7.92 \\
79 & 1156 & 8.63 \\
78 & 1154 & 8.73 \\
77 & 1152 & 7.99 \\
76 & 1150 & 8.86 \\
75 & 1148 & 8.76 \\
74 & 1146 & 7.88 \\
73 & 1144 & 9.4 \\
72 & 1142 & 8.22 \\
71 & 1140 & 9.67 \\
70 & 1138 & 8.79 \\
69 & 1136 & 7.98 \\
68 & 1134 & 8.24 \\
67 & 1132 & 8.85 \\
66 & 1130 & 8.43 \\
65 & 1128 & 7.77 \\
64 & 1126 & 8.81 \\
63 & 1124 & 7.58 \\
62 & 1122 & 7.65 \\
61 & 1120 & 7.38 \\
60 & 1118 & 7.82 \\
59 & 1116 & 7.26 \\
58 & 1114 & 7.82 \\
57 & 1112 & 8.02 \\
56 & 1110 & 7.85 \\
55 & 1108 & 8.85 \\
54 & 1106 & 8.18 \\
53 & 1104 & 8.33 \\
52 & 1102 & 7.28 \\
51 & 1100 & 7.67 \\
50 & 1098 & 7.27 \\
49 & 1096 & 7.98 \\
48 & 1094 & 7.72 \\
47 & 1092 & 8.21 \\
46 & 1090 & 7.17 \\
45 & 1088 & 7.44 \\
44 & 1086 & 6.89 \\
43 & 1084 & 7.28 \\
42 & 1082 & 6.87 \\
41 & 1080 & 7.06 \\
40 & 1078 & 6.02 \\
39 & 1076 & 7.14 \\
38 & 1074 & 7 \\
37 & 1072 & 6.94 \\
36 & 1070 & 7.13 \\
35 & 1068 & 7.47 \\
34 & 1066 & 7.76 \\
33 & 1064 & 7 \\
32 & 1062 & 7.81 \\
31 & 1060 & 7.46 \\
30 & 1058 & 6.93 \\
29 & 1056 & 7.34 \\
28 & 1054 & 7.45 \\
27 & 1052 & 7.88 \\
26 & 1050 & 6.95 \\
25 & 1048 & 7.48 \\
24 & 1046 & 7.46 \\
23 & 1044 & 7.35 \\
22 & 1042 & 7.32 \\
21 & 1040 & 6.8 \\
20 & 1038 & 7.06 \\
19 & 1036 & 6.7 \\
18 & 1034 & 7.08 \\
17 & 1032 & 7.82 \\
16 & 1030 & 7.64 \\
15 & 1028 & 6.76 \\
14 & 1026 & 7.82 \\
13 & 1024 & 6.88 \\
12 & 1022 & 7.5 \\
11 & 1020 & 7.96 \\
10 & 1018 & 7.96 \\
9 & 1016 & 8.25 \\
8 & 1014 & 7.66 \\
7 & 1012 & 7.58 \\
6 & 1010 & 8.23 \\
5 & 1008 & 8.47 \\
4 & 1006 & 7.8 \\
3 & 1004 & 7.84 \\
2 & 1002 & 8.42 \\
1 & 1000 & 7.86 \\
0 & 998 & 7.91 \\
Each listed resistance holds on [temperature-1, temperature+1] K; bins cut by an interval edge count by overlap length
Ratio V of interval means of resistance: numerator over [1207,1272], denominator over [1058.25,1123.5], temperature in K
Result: 1.24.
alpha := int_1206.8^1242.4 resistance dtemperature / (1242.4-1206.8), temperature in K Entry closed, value 9.16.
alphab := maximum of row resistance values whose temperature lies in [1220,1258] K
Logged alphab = 10.5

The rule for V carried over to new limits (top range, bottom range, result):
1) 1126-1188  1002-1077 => 1.18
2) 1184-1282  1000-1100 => 1.25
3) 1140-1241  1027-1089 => 1.26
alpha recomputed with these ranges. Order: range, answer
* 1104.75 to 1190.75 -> 8.62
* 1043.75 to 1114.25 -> 7.45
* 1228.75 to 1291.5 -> 9.5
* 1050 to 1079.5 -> 7.23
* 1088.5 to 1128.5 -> 7.83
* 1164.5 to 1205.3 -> 9.33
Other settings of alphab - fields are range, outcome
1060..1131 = 8.85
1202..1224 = 9.66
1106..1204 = 10.1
